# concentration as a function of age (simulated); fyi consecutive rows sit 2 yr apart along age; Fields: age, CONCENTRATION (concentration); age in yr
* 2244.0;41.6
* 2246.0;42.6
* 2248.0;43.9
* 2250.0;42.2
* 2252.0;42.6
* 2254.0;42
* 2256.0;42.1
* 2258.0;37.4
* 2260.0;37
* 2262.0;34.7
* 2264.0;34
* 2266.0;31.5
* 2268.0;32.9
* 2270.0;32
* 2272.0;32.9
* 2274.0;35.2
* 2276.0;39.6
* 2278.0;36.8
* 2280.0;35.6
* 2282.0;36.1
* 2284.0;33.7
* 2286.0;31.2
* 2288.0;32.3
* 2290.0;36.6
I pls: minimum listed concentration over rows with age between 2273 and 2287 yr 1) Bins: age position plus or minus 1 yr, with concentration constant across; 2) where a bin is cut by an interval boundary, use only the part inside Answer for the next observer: 31.2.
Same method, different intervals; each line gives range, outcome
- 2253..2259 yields 37.4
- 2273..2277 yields 35.2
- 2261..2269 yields 31.5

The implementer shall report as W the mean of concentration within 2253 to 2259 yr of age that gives 40.5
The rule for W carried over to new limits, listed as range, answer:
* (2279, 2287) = 34.2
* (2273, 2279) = 37.2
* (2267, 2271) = 32.5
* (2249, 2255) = 42.3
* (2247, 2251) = 43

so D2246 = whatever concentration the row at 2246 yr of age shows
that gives 42.6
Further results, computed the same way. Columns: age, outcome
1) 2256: 42.1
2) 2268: 32.9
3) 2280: 35.6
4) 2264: 34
